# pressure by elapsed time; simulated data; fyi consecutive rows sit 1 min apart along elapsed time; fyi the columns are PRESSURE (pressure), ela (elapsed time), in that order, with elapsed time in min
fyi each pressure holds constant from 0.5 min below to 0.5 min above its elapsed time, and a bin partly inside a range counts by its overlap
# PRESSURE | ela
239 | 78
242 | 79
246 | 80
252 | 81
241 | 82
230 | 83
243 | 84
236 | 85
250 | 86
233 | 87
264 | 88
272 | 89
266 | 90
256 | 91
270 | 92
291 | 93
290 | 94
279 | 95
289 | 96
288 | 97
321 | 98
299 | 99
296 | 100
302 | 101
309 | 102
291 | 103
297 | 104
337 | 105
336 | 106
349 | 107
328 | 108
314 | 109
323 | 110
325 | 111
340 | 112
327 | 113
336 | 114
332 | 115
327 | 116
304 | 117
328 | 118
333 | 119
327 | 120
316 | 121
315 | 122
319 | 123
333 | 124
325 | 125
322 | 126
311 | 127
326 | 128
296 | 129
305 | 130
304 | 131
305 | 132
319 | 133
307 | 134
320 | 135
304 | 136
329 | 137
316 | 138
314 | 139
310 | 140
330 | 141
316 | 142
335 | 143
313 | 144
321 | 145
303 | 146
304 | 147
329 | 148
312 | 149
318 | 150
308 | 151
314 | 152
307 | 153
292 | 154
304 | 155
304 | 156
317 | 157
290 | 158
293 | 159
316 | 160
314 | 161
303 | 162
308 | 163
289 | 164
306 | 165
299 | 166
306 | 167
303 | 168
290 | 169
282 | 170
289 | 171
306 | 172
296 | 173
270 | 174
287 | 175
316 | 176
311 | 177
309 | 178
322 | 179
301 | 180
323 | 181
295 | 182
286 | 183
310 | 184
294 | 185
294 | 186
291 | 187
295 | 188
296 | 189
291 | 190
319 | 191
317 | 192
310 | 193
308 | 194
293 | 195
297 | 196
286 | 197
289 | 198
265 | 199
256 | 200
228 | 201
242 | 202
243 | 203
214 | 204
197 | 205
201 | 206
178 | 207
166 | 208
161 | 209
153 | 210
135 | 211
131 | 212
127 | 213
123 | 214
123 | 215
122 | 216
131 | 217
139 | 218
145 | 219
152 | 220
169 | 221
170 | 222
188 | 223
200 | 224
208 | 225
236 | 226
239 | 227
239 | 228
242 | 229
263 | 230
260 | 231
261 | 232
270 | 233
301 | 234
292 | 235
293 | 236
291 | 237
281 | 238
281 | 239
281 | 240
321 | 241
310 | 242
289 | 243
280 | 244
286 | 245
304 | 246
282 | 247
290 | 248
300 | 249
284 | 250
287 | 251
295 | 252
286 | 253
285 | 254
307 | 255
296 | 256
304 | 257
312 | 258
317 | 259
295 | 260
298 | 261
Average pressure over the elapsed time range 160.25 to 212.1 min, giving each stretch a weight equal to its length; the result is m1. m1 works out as 274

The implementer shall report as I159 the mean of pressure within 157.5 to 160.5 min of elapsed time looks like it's 300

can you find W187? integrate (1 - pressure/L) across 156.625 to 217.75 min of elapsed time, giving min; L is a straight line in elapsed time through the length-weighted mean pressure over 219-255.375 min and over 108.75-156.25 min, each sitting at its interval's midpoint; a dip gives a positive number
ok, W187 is 6.0 min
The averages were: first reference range 317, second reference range 263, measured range 262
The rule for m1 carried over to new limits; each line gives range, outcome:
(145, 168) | 306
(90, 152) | 313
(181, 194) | 301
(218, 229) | 194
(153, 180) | 301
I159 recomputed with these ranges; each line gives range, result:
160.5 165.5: 304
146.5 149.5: 315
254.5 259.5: 307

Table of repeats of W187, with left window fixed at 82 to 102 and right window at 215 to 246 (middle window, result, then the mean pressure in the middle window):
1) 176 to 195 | -4.2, 304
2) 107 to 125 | -4.0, 326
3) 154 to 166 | -2.3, 303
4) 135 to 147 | -2.6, 317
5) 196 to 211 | 1.5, 220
